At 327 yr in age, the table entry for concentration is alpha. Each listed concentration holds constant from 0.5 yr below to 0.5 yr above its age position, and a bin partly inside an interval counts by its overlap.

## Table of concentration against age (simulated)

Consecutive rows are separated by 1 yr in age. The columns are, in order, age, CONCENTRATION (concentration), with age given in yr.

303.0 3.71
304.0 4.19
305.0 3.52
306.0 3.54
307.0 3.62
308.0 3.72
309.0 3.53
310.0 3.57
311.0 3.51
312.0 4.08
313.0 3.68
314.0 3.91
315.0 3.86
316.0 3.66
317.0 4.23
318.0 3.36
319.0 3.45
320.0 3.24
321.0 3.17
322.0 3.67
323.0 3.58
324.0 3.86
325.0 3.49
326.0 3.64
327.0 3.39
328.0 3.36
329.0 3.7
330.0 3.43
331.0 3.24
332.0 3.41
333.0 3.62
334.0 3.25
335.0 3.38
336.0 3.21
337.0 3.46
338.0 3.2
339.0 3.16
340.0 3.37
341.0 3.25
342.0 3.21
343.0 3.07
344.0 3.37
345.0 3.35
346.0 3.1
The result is 3.39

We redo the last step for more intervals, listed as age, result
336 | 3.21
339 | 3.16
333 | 3.62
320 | 3.24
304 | 4.19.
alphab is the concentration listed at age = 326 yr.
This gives 3.64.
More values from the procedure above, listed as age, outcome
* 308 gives 3.72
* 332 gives 3.41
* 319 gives 3.45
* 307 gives 3.62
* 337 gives 3.46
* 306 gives 3.54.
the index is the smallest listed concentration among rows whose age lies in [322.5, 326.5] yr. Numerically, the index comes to 3.49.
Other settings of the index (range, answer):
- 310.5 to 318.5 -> 3.36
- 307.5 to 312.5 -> 3.51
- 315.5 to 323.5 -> 3.17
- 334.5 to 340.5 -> 3.16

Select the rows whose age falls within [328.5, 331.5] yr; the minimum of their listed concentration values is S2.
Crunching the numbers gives 3.24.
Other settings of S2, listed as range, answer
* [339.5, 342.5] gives 3.21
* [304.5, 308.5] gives 3.52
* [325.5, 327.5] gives 3.39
